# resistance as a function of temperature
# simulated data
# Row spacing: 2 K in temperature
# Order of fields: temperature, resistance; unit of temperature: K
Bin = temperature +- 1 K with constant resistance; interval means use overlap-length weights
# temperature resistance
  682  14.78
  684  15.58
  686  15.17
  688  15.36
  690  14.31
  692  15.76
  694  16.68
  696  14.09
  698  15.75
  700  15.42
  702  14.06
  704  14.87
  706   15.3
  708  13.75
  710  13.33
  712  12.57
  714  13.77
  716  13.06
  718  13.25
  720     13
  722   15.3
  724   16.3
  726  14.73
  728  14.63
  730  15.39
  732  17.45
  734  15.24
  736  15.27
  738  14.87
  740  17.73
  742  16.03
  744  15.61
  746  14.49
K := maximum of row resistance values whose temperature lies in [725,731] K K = 15.39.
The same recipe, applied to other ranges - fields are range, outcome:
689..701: 16.68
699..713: 15.42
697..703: 15.75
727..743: 17.73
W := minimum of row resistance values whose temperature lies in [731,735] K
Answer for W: 15.24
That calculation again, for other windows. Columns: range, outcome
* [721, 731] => 14.63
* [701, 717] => 12.57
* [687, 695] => 14.31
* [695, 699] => 14.09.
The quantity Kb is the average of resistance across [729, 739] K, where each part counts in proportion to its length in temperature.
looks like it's 15.6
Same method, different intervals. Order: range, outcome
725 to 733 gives 15.6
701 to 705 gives 14.5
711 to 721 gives 13.1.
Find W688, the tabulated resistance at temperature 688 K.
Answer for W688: 15.36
